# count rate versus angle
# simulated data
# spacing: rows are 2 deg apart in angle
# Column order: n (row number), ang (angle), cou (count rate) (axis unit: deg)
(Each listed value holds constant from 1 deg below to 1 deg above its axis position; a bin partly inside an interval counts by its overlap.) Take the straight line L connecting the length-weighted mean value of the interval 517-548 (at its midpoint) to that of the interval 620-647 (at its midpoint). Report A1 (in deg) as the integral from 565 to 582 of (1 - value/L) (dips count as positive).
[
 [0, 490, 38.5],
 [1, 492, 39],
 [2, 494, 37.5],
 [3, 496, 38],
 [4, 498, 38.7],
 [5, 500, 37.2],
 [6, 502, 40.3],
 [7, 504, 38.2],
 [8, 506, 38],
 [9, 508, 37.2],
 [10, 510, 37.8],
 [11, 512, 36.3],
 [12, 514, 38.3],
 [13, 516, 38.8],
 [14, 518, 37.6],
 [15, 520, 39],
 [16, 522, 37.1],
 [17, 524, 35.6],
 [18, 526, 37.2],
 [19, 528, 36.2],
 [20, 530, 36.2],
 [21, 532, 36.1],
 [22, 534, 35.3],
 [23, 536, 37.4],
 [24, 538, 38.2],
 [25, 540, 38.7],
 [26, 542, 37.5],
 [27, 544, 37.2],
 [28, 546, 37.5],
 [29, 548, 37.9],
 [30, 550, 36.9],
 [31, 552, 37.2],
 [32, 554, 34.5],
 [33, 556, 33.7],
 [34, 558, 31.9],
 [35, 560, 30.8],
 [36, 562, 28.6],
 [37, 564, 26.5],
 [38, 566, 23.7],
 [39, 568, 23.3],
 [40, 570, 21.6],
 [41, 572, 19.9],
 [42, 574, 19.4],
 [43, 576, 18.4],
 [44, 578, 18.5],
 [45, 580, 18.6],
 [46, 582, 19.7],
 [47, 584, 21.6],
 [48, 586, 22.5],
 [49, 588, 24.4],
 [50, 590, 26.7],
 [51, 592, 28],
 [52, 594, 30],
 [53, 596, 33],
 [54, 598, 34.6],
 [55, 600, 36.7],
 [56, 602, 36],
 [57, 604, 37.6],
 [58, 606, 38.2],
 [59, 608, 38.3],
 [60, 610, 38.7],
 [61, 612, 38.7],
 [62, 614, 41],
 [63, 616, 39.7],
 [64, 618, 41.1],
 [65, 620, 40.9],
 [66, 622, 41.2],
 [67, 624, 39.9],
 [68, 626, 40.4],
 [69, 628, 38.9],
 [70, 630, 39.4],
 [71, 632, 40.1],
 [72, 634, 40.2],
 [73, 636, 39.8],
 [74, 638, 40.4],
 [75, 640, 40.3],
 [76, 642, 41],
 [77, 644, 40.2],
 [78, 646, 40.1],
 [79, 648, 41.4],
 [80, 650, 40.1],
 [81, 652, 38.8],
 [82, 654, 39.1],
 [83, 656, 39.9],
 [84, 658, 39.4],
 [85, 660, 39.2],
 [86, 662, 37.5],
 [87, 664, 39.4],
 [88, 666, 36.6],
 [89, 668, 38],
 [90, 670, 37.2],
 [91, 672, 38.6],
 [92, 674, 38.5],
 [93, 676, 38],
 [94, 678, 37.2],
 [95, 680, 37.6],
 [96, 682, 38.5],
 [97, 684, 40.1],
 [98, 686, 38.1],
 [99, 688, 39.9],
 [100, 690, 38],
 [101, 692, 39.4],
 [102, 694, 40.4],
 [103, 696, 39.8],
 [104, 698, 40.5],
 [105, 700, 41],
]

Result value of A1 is 7.97 deg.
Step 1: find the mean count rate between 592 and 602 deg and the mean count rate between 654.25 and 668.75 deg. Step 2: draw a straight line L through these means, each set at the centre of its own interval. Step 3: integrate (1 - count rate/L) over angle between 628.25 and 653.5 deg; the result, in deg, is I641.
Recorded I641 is -2.2 deg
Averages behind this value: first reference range 33.3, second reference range 38.6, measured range 40.1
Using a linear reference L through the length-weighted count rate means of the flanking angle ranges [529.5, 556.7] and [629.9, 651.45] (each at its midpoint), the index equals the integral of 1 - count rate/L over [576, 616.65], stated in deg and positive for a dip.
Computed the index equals 8.4 deg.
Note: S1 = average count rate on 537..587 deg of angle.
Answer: 28.6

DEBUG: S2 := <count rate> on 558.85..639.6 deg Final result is 32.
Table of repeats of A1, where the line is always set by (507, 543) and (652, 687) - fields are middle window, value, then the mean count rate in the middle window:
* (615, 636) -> -1.16 deg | 40.2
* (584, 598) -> 3.80 deg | 27.5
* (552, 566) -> 2.46 deg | 30.9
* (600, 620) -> -0.46 deg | 38.8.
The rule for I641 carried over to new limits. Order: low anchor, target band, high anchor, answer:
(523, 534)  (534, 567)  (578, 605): -0.85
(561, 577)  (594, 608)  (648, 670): -3.59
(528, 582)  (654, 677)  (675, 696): -0.57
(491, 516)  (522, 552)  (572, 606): -3.06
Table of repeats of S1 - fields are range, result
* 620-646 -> 40.2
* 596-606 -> 36.1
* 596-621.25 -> 38.3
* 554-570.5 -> 28.1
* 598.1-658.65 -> 39.5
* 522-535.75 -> 36.2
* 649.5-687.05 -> 38.5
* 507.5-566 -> 35.8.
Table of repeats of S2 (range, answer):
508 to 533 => 37.2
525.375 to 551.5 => 37.1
